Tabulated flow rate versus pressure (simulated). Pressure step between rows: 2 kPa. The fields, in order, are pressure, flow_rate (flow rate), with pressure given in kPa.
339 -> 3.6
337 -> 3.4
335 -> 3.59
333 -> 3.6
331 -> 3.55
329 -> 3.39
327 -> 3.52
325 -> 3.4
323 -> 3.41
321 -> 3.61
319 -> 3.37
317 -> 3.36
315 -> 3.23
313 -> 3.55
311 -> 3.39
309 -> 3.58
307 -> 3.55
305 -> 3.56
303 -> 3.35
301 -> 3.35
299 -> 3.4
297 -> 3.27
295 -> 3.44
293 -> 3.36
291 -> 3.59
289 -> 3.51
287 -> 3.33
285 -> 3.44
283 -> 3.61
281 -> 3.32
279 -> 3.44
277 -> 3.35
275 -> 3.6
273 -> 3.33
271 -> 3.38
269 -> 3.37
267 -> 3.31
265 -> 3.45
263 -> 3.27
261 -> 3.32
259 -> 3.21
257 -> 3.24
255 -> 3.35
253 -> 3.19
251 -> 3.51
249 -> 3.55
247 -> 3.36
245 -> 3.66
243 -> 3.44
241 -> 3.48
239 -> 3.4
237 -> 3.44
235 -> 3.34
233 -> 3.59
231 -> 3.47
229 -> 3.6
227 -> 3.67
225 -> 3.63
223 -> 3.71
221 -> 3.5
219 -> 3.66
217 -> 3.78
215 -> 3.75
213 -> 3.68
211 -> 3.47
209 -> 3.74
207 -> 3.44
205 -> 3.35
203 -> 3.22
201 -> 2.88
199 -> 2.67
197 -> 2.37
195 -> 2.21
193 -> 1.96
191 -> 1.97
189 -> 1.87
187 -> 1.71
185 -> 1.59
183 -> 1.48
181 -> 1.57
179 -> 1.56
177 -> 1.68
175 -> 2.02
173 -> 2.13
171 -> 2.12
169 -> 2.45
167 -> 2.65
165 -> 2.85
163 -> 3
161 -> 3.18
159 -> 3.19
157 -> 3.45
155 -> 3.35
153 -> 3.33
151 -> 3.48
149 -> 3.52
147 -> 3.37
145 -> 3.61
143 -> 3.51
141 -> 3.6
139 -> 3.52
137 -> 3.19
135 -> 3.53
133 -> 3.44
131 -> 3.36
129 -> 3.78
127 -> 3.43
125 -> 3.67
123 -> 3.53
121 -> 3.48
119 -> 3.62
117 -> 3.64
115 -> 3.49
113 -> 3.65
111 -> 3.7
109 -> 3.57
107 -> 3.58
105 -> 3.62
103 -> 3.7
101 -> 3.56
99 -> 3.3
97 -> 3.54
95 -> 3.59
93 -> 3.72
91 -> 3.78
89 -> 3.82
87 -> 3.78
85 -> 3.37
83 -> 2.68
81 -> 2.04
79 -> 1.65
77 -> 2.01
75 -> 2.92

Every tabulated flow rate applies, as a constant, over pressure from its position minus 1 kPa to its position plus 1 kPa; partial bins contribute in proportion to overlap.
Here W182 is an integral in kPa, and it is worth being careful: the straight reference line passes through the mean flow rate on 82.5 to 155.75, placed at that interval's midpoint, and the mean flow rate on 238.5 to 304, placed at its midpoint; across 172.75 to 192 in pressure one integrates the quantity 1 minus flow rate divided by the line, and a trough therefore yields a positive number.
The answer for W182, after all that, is 9.6 kPa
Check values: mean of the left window 3.53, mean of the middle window 1.74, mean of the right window 3.4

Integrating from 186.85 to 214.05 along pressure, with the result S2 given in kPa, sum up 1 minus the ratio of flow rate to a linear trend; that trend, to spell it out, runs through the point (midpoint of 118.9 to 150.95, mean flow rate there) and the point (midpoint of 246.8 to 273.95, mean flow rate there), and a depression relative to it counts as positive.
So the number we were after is 5.03 kPa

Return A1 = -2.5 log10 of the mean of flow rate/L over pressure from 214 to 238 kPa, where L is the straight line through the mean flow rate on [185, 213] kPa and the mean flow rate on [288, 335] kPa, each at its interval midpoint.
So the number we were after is -0.25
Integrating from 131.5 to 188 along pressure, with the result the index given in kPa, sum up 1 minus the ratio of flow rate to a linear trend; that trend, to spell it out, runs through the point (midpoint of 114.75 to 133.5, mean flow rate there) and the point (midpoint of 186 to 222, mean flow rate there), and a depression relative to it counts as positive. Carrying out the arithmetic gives 8.8 kPa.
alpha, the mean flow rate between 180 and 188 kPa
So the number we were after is 1.59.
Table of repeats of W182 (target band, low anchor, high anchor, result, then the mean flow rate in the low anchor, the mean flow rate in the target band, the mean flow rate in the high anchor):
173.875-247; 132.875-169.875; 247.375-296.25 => 8.8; 3.27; 2.94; 3.39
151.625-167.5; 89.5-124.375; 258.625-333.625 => 1.8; 3.6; 3.15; 3.42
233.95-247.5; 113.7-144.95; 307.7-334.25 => 0.1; 3.52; 3.45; 3.46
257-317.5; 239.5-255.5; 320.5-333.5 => 1.1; 3.44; 3.4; 3.49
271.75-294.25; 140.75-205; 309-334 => -1.4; 2.61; 3.44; 3.45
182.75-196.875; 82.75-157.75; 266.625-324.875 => 6.5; 3.53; 1.88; 3.43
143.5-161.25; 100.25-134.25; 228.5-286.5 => 0.7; 3.58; 3.4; 3.41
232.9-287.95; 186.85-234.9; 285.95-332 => -1.8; 3.15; 3.4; 3.44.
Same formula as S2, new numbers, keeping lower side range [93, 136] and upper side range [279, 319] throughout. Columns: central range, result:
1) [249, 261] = 0.5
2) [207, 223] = -0.7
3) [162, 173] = 3.0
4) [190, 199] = 3.4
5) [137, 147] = 0.1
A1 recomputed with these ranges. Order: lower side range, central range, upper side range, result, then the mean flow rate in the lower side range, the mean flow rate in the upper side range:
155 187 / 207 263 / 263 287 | -0.17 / 2.34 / 3.41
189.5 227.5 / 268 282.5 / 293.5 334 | -0.02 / 3.17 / 3.44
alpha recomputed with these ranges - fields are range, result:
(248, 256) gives 3.4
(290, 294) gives 3.47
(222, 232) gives 3.62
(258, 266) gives 3.31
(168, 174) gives 2.23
